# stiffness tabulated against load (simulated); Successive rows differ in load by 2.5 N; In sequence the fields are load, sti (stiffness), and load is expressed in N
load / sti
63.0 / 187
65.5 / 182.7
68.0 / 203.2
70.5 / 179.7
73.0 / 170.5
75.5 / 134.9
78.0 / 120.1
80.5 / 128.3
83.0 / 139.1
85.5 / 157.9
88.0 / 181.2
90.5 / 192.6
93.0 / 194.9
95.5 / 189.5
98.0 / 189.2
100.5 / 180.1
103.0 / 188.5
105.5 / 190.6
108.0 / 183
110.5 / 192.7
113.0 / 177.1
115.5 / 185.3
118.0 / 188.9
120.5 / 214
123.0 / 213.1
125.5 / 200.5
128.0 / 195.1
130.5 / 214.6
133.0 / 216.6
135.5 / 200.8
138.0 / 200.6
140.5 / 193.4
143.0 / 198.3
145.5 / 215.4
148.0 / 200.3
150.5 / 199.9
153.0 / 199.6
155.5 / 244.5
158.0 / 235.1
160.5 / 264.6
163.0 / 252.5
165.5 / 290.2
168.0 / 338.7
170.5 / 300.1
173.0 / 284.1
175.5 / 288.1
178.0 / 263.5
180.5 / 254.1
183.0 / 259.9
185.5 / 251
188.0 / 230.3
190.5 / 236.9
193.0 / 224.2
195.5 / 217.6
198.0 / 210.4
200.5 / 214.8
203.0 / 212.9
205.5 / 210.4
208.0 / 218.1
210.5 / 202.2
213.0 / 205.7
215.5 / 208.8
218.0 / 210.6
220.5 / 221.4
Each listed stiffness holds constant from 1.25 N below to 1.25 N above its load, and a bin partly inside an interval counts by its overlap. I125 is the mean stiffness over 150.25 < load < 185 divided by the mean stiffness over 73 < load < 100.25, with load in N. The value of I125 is 1.61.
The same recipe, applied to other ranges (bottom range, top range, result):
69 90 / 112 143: 1.30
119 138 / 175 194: 1.21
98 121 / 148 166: 1.25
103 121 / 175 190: 1.35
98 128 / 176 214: 1.19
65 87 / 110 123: 1.23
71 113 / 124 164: 1.25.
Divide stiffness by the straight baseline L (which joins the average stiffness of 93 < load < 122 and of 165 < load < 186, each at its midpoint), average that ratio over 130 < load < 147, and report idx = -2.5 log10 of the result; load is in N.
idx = 0.13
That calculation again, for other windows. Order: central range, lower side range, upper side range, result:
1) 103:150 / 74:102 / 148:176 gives 0.08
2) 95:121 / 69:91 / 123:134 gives -0.02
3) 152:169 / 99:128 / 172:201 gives -0.15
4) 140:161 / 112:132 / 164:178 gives 0.18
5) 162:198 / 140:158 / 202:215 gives -0.24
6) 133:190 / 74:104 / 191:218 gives -0.23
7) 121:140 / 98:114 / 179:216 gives -0.05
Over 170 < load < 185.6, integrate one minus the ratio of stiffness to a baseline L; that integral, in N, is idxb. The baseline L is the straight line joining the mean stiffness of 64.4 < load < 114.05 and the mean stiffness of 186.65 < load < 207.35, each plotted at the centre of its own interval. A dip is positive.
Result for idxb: -4.4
